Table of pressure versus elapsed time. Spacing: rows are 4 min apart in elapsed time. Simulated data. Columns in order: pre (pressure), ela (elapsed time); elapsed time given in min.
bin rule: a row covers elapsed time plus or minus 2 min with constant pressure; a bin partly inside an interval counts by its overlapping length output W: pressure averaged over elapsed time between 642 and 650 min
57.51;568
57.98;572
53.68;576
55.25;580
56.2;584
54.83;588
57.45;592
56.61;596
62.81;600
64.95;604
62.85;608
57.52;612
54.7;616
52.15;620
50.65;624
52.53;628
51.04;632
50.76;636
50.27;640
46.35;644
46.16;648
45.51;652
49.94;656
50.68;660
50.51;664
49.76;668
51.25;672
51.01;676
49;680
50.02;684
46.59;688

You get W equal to 46.3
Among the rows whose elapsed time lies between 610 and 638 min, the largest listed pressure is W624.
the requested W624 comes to 57.52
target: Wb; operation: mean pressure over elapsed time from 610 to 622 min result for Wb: 54.8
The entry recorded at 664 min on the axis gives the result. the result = 50.51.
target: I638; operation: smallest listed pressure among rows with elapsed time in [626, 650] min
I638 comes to 46.16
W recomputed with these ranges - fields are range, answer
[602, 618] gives 60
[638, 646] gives 48.3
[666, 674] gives 50.5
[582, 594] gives 56.2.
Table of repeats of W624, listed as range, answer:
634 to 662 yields 50.76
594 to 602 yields 62.81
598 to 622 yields 64.95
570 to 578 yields 57.98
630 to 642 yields 51.04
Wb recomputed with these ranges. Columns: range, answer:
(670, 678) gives 51.1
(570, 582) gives 55.6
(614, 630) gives 52.5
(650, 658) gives 47.7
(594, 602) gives 59.7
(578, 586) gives 55.7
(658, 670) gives 50.3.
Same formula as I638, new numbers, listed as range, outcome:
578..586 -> 55.25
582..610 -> 54.83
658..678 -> 49.76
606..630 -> 50.65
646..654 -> 45.51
